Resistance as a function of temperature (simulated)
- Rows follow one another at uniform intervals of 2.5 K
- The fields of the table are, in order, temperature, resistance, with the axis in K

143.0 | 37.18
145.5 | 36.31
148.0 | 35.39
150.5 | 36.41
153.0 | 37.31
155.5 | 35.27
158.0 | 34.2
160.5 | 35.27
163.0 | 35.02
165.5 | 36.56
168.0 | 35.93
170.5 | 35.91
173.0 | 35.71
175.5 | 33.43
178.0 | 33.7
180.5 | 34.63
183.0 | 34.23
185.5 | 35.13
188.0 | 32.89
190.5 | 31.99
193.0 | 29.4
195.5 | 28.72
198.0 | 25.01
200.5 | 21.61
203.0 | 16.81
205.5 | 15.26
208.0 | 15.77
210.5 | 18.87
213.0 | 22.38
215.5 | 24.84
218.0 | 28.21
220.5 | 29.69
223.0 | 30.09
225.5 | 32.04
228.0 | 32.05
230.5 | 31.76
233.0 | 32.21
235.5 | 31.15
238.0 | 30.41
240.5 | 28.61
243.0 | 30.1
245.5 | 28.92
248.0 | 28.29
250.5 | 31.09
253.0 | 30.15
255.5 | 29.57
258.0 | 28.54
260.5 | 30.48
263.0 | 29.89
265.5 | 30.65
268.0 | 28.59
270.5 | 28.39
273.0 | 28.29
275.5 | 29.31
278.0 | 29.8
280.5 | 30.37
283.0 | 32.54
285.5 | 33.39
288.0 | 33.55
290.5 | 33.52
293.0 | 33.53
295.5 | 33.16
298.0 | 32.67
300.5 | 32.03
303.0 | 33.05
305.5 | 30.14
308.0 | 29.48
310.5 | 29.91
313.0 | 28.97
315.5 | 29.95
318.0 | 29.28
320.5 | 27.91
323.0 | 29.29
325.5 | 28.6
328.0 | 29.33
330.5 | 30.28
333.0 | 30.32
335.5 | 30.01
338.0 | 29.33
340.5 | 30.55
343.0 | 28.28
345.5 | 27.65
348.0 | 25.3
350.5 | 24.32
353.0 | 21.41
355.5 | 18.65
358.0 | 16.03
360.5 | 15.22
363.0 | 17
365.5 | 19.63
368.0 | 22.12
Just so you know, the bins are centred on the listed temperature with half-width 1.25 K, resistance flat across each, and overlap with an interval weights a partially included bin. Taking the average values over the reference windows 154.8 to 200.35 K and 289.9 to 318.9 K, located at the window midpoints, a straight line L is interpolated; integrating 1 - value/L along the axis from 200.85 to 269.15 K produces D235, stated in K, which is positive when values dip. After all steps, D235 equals 10.0 K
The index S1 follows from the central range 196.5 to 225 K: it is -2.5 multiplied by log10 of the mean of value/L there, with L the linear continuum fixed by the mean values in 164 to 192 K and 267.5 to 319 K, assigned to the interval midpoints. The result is 0.41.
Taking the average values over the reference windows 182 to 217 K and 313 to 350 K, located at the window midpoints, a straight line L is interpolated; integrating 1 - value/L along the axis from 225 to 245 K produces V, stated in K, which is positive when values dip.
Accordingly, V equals -3.6 K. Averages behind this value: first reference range 25.2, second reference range 28.9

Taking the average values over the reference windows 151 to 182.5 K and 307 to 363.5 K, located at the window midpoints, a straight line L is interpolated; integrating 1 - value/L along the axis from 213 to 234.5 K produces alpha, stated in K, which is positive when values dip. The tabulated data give 1.7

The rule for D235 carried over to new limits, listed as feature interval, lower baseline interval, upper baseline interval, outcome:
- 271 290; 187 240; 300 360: -2.6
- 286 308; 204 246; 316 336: -2.9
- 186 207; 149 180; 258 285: 5.2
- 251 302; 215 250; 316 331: -2.4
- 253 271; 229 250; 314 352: 0.2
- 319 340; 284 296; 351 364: -4.4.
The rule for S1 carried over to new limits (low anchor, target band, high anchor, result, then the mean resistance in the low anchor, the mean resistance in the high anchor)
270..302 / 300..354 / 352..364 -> -0.23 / 31.7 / 17.6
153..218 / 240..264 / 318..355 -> -0.03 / 29.7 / 27.9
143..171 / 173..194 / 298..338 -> 0.05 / 35.8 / 30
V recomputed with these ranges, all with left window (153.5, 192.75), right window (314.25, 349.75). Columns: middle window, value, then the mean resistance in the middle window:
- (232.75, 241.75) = 0.5 K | 30.4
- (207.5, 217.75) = 3.6 K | 21.6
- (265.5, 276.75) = 0.8 K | 28.9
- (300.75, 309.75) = -0.3 K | 31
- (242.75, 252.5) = 0.7 K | 29.6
